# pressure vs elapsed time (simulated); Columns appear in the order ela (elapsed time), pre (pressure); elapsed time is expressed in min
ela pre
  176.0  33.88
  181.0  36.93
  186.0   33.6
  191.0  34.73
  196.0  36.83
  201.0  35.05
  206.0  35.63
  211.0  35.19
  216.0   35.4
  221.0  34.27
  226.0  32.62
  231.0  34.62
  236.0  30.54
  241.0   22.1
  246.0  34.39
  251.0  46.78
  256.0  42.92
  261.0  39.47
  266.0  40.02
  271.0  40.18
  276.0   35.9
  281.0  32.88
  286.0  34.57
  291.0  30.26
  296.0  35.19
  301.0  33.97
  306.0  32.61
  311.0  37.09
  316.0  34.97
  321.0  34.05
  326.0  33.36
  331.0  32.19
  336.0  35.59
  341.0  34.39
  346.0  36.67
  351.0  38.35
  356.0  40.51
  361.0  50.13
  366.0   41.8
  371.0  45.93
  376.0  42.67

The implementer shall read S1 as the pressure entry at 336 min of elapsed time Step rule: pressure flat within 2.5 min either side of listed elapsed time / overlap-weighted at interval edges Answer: 35.59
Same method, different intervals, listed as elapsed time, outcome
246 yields 34.39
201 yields 35.05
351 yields 38.35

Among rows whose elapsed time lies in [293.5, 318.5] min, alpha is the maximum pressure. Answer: 37.09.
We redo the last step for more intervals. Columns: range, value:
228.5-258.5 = 46.78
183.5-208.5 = 36.83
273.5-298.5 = 35.9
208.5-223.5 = 35.4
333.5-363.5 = 50.13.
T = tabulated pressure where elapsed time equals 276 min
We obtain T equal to 35.9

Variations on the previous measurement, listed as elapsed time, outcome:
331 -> 32.19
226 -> 32.62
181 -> 36.93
